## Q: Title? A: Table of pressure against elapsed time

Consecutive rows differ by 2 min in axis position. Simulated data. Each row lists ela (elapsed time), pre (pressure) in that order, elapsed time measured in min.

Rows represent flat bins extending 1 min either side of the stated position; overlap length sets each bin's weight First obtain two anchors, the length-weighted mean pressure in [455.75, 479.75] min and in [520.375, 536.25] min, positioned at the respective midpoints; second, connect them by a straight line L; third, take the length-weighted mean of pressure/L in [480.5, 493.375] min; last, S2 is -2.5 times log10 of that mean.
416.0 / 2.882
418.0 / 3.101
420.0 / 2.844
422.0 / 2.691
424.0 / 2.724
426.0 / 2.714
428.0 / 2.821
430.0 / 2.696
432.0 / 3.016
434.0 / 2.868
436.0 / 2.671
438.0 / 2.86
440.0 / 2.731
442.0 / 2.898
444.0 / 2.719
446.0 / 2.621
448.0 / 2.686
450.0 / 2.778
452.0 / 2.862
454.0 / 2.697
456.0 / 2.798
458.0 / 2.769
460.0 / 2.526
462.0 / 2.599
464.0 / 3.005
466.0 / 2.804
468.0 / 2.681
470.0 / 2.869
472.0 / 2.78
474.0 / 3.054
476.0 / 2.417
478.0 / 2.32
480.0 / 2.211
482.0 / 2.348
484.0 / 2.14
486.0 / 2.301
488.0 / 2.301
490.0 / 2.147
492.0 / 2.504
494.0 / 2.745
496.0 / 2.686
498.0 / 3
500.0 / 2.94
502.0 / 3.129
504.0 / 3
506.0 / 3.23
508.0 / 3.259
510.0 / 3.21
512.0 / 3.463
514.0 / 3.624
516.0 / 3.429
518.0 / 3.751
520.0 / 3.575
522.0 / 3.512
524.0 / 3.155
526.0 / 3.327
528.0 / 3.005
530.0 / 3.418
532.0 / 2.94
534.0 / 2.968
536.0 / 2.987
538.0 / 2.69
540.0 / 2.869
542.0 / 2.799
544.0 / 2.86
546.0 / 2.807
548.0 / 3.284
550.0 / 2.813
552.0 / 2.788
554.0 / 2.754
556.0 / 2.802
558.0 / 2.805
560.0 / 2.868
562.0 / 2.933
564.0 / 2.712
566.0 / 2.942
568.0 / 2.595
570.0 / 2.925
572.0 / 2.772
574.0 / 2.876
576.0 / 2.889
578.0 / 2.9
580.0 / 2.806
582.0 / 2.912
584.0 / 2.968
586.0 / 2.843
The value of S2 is 0.23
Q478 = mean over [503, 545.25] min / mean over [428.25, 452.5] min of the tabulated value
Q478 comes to 1.1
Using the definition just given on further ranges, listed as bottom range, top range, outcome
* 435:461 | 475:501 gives 0.90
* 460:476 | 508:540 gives 1.17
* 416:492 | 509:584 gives 1.13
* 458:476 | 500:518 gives 1.19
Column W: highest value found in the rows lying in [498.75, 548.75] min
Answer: 3.751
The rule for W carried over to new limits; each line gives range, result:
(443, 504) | 3.129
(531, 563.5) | 3.284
